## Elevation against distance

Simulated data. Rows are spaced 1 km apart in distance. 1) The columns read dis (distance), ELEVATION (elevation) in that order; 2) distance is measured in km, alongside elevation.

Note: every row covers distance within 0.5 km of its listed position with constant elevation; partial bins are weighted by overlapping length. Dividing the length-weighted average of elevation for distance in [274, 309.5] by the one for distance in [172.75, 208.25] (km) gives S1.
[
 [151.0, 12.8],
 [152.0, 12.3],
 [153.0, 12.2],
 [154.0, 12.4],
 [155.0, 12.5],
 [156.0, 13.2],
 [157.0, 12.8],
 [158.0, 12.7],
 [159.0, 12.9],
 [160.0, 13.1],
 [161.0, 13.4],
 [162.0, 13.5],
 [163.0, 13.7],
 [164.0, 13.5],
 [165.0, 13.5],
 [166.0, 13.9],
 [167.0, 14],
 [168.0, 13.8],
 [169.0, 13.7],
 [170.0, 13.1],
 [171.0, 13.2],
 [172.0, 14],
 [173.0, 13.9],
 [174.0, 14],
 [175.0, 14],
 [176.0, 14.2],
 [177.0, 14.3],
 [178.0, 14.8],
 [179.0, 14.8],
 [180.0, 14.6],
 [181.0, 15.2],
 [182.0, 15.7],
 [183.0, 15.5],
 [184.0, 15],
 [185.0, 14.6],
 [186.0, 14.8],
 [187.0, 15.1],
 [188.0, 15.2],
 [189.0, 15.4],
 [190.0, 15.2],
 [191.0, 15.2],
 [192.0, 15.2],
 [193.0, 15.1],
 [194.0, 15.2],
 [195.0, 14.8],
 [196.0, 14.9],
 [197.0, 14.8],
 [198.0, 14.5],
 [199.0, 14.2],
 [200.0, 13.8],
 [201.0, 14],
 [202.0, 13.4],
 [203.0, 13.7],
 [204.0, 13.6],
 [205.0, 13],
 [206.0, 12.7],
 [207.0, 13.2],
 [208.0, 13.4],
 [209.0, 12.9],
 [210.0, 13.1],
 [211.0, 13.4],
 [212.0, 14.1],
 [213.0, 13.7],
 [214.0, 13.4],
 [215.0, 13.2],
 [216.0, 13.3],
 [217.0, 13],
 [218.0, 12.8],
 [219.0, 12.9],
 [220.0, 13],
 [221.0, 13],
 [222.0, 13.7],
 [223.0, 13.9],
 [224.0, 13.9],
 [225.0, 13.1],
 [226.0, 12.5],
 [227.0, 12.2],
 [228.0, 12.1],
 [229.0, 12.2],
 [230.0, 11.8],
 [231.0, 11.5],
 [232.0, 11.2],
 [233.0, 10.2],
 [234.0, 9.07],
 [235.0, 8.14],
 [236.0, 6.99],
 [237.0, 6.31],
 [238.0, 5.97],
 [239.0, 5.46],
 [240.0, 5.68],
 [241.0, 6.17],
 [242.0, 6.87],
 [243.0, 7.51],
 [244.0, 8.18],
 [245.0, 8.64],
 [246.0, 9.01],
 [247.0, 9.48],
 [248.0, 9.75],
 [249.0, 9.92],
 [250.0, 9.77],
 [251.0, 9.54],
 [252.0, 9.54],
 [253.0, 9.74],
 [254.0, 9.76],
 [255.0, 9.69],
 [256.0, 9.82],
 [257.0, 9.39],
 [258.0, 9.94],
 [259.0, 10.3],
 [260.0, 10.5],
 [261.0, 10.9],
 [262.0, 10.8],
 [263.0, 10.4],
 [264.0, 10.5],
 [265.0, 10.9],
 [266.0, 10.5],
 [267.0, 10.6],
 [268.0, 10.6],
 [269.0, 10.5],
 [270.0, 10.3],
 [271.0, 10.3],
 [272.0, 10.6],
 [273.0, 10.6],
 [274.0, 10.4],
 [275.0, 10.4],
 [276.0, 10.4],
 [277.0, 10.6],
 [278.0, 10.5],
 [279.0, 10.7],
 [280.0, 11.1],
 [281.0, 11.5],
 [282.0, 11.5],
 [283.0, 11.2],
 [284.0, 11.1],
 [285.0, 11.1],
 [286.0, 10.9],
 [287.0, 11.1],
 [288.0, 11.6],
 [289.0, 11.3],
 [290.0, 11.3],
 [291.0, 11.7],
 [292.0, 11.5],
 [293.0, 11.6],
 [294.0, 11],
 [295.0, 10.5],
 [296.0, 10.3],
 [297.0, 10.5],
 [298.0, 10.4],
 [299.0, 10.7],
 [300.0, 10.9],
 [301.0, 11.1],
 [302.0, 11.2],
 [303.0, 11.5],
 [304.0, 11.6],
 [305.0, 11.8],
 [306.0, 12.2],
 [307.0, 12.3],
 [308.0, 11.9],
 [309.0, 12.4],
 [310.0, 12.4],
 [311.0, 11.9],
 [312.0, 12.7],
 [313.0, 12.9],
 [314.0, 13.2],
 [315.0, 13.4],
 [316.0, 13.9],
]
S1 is 0.77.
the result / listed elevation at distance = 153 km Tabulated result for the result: 12.2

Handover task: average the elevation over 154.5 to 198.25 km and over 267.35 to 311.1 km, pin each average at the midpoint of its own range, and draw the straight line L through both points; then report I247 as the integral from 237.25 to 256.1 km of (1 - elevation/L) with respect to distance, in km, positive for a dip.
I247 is 5.95 km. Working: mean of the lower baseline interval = 14.2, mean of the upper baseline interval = 11.1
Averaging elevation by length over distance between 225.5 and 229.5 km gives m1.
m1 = 12.2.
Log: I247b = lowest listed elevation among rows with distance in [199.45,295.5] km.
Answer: 5.46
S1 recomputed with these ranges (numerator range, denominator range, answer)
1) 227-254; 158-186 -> 0.64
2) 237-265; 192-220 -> 0.66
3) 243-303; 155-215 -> 0.75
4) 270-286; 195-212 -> 0.79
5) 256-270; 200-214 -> 0.78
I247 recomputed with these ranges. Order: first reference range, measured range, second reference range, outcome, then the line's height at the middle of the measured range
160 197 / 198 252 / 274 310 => 7.7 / 13.1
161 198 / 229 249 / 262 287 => 6.1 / 12.1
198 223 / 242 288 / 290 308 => 7.0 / 12.1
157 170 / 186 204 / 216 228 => -1.9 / 13.2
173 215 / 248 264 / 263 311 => 2.8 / 12.1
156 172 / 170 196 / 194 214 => -2.2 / 13.6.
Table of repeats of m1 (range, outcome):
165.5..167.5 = 13.9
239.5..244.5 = 6.88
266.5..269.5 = 10.6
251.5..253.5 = 9.64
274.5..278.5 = 10.5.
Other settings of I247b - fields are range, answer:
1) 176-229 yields 12.1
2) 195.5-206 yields 12.7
